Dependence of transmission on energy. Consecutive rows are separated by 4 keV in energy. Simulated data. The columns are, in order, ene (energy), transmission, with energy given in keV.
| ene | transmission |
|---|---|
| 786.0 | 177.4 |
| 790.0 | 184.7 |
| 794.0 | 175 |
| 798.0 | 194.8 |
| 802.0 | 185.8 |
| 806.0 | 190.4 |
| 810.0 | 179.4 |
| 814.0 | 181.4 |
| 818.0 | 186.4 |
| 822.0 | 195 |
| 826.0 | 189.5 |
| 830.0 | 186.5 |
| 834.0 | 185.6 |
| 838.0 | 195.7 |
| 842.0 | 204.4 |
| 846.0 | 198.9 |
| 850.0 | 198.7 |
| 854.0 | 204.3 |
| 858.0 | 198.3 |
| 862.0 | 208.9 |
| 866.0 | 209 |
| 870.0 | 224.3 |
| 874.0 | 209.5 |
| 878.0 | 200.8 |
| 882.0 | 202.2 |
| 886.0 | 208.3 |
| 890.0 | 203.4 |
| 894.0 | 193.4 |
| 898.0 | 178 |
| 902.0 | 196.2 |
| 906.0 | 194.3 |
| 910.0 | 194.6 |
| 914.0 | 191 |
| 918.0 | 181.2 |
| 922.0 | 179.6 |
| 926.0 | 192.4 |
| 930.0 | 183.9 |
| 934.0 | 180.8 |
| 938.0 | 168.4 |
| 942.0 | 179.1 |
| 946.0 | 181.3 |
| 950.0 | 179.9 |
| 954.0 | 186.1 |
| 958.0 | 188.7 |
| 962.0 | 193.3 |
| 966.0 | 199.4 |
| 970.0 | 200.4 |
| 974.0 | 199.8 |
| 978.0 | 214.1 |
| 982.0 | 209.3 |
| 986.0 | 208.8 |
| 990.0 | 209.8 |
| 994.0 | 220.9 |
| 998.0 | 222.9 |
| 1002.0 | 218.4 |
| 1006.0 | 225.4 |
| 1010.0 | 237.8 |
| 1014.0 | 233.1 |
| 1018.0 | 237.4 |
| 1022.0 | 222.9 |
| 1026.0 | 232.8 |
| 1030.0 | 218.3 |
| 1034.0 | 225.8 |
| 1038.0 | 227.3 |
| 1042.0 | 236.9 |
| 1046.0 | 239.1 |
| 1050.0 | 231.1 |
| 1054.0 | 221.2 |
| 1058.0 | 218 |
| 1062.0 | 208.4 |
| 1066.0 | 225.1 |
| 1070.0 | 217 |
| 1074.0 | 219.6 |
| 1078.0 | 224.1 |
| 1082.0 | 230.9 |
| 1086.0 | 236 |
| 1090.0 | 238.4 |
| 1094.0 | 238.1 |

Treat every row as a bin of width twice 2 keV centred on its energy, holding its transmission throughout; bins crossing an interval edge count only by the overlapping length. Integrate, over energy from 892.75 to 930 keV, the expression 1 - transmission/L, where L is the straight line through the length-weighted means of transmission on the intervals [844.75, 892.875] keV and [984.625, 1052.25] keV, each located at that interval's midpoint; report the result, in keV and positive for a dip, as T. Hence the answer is 4.02 keV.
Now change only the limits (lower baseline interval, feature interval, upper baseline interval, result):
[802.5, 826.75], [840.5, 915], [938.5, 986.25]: -4.46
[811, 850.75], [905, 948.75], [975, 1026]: 5.17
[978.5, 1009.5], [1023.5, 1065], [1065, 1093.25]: -0.42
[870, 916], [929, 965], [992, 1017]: 5.00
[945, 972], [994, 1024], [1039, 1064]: -2.61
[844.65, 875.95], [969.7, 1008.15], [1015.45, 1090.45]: 1.12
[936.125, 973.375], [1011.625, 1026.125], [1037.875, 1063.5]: -1.25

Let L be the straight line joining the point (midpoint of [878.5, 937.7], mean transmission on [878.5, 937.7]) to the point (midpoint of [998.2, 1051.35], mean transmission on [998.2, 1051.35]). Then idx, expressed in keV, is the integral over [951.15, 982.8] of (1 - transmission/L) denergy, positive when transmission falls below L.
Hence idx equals 1.9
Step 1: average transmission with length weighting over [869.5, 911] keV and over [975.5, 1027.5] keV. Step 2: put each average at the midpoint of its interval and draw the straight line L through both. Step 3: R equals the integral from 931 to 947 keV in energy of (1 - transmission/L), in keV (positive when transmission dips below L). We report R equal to 2.4 keV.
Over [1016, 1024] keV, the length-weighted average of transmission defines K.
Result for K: 230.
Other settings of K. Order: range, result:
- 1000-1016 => 229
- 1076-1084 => 228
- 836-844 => 200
